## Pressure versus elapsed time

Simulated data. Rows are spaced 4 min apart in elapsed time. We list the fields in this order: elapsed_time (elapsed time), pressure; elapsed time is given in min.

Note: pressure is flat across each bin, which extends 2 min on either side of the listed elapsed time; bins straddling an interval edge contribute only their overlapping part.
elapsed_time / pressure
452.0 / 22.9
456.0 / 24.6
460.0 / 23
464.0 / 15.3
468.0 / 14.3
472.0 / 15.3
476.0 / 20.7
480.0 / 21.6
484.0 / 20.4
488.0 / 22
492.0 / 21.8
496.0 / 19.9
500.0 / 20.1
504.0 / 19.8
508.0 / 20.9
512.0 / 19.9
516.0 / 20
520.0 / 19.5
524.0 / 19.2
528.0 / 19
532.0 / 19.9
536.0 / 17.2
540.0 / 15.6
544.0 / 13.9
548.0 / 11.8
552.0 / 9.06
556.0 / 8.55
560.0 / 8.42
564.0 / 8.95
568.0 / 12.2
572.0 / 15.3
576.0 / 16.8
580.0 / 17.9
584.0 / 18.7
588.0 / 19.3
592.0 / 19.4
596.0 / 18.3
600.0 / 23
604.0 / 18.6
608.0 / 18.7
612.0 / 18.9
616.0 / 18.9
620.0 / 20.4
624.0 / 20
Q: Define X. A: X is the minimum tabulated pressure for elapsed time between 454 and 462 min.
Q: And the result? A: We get 23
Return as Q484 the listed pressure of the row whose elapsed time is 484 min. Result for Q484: 20.4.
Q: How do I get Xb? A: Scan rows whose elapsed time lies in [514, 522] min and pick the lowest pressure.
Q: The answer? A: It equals 19.5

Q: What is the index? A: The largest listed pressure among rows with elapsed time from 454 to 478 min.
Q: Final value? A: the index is 24.6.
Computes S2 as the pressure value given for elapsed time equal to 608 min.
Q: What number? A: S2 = 18.7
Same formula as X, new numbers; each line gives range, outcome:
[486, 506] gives 19.8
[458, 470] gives 14.3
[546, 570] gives 8.42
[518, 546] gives 13.9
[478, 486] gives 20.4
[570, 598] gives 15.3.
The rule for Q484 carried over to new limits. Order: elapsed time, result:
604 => 18.6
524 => 19.2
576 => 16.8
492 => 21.8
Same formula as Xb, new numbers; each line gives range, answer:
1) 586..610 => 18.3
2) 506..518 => 19.9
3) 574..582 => 16.8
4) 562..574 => 8.95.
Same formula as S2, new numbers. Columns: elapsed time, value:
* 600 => 23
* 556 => 8.55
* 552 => 9.06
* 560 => 8.42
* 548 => 11.8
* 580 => 17.9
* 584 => 18.7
